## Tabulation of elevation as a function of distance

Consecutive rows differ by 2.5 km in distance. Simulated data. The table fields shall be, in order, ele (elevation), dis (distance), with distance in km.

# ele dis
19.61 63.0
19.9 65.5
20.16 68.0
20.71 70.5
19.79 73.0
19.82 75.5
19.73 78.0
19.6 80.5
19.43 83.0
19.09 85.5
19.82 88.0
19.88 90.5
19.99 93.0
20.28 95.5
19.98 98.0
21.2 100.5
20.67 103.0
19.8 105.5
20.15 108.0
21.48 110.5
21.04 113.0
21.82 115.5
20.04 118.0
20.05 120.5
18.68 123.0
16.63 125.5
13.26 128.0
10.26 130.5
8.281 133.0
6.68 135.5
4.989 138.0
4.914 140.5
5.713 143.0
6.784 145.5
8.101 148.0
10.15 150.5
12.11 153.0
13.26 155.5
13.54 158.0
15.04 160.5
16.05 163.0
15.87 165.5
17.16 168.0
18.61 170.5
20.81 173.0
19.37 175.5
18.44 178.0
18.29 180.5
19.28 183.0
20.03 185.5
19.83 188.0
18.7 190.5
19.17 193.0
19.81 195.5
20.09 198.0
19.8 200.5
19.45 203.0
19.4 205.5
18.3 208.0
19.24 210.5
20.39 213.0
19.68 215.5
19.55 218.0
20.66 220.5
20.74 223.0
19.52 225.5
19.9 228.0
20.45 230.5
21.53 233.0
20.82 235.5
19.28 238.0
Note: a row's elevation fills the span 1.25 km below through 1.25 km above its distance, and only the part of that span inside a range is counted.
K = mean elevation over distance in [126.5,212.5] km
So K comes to 15.1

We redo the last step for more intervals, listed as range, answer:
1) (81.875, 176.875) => 15.8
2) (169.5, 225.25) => 19.5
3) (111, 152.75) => 12.5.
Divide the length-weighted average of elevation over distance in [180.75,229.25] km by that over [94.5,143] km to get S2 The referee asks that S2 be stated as 1.22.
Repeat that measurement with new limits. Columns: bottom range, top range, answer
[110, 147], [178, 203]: 1.47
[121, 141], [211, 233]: 1.83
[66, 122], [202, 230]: 0.98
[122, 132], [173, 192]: 1.33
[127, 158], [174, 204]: 2.18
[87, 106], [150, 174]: 0.76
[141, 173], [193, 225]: 1.54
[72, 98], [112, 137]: 0.79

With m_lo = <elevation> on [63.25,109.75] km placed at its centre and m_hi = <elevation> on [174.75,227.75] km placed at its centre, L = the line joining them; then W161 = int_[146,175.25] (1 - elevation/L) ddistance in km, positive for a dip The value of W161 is 7.6 km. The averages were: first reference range 20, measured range 14.6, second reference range 19.5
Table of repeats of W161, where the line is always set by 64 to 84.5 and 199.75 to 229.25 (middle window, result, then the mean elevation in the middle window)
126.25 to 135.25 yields 4.2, 10.5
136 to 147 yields 7.8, 5.73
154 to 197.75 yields 4.2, 17.9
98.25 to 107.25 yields -0.3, 20.5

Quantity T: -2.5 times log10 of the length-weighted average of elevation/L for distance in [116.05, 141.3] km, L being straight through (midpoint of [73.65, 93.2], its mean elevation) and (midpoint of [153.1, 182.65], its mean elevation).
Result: 0.39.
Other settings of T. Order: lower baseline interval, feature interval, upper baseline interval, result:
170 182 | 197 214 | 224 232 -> 0.01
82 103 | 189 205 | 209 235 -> 0.03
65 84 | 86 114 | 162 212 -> -0.04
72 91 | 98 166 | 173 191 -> 0.33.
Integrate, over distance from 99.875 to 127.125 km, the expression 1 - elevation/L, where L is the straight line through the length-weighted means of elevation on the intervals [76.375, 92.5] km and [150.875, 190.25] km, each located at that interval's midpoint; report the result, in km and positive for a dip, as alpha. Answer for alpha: -1.8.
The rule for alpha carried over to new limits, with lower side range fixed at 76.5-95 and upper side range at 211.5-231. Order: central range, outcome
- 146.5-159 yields 5.4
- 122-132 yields 2.7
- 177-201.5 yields 0.8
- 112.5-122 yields -0.4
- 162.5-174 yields 1.3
